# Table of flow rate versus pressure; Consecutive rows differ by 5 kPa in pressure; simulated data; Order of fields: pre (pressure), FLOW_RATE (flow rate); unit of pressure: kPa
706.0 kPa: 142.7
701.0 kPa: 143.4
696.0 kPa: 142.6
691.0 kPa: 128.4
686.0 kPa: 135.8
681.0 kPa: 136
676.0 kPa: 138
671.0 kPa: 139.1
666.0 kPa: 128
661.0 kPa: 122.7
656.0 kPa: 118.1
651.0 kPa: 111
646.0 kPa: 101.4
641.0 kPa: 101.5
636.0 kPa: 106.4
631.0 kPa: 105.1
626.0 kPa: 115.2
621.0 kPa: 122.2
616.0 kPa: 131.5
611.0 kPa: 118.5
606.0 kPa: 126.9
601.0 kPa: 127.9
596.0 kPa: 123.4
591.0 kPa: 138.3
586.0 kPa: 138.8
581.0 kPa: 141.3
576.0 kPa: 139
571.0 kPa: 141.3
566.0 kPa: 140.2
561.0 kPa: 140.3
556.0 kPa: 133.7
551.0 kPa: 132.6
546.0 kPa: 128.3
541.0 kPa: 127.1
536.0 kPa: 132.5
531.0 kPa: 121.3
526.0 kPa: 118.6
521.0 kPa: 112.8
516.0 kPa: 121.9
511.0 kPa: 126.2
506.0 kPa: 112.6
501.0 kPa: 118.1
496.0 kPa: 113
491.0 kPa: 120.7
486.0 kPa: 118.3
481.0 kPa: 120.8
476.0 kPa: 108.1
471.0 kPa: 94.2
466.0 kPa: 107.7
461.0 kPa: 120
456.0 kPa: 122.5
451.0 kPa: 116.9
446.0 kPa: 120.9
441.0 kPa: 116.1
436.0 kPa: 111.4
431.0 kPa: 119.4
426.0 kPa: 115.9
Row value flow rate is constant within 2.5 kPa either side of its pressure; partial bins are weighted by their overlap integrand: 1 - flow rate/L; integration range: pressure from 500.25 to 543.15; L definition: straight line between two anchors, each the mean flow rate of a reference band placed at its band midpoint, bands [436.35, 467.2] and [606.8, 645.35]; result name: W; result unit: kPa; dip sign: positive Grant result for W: -1.9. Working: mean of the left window 117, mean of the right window 114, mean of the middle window 121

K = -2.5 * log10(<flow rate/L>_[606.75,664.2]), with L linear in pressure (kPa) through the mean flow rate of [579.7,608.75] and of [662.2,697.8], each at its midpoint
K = 0.17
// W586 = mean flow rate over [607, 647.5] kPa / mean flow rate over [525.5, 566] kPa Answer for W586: 0.9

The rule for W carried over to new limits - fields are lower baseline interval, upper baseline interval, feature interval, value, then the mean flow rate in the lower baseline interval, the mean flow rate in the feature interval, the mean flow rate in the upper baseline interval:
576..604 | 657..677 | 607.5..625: 1.25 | 134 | 123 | 130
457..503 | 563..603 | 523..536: 0.27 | 114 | 122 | 136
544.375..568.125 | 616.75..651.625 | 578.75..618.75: -3.04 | 135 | 131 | 110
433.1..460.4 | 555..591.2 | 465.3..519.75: 4.67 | 118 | 115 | 139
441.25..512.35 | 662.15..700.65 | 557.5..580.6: -2.88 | 116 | 140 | 135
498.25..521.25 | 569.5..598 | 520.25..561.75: -0.30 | 119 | 128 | 137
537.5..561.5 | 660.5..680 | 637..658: 4.00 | 132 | 108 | 133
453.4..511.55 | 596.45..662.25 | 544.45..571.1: -4.70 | 115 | 136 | 116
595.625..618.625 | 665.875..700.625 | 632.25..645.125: 2.62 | 126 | 104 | 136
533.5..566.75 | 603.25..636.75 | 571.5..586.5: -1.52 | 133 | 140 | 119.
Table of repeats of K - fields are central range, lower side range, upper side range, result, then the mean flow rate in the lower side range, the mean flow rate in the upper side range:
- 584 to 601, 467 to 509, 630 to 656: -0.22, 113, 106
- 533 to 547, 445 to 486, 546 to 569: 0.02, 114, 136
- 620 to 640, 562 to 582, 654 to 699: 0.22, 140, 132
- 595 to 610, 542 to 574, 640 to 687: 0.04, 136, 123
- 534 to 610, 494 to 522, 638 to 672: -0.14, 118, 116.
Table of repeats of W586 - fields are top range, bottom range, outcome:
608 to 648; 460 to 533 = 0.98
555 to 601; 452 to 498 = 1.20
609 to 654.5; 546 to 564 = 0.84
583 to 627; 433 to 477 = 1.13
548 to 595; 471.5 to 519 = 1.18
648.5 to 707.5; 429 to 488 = 1.15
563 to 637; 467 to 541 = 1.09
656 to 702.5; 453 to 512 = 1.16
